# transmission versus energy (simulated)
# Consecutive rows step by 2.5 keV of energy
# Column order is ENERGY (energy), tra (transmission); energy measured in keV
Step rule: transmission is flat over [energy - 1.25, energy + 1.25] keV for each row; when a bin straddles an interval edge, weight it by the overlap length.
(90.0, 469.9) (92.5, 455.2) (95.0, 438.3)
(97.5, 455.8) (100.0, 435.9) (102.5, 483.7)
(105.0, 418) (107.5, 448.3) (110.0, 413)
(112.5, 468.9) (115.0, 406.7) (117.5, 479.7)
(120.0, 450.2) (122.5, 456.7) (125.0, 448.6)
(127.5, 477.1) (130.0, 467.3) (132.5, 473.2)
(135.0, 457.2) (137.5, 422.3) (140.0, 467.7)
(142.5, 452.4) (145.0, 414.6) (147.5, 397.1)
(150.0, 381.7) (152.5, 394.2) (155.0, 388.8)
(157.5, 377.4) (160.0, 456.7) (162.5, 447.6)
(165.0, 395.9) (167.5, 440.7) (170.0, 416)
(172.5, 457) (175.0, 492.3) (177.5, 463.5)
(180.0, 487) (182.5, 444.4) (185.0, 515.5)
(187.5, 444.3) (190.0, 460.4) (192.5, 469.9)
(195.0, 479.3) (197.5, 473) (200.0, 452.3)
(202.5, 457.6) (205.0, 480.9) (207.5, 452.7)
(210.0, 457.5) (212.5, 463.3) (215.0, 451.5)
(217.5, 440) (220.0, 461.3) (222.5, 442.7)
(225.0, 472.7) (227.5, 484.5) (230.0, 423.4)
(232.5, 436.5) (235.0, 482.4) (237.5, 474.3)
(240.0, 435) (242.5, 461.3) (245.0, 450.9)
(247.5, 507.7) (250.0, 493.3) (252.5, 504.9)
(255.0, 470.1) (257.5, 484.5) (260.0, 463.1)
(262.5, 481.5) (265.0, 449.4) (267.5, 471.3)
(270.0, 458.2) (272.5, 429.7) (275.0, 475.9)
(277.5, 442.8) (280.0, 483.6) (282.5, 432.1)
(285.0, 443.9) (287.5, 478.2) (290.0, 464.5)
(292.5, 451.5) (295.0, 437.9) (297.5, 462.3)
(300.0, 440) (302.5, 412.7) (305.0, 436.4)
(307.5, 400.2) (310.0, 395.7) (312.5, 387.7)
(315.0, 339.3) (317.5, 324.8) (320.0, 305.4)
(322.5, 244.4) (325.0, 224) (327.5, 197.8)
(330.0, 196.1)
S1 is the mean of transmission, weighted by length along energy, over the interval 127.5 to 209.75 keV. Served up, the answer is 447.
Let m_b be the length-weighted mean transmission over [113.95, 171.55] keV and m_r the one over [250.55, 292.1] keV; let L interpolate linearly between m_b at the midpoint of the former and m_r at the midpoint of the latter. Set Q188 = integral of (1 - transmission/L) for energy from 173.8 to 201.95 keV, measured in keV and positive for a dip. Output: -1.7 keV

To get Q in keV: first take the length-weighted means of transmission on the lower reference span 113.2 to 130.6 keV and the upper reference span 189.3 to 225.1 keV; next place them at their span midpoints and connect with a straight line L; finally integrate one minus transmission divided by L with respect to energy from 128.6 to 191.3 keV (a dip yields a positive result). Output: 2.3 keV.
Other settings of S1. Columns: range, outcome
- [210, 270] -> 465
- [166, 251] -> 462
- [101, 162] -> 438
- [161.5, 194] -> 457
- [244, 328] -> 424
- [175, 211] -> 468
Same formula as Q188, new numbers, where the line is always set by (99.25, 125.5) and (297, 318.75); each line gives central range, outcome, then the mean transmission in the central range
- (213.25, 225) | -0.90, 452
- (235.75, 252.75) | -2.48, 474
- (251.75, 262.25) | -1.77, 480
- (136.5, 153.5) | 0.76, 419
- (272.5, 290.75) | -2.42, 458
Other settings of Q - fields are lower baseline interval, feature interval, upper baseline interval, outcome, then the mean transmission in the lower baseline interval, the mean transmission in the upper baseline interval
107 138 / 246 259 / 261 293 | -0.9 keV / 452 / 459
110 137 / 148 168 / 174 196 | 2.4 keV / 455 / 473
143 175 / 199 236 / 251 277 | -0.9 keV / 418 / 468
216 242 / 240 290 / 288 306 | -1.8 keV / 455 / 445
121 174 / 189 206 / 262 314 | -1.2 keV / 433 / 444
